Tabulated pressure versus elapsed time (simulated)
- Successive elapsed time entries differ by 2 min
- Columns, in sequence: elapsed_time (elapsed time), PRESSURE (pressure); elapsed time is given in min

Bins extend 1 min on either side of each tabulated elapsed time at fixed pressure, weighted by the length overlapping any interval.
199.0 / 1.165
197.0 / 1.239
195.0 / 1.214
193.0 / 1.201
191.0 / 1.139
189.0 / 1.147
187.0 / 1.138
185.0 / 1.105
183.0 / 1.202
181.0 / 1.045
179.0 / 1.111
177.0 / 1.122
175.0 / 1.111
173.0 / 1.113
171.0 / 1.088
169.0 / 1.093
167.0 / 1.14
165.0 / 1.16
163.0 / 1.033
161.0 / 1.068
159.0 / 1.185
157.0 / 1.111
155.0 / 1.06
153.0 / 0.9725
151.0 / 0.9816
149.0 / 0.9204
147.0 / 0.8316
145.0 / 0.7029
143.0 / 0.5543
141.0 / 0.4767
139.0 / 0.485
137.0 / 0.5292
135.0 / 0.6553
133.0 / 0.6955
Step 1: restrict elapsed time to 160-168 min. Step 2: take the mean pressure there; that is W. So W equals 1.1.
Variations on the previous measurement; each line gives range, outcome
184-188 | 1.12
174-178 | 1.12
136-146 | 0.55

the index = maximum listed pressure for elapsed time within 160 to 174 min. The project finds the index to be 1.16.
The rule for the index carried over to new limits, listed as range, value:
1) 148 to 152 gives 0.9816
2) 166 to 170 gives 1.14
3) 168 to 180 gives 1.122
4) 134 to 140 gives 0.6553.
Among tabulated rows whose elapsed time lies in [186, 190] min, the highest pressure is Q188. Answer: 1.147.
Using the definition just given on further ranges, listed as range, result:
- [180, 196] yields 1.214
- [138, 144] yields 0.5543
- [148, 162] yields 1.185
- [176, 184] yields 1.202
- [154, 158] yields 1.111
